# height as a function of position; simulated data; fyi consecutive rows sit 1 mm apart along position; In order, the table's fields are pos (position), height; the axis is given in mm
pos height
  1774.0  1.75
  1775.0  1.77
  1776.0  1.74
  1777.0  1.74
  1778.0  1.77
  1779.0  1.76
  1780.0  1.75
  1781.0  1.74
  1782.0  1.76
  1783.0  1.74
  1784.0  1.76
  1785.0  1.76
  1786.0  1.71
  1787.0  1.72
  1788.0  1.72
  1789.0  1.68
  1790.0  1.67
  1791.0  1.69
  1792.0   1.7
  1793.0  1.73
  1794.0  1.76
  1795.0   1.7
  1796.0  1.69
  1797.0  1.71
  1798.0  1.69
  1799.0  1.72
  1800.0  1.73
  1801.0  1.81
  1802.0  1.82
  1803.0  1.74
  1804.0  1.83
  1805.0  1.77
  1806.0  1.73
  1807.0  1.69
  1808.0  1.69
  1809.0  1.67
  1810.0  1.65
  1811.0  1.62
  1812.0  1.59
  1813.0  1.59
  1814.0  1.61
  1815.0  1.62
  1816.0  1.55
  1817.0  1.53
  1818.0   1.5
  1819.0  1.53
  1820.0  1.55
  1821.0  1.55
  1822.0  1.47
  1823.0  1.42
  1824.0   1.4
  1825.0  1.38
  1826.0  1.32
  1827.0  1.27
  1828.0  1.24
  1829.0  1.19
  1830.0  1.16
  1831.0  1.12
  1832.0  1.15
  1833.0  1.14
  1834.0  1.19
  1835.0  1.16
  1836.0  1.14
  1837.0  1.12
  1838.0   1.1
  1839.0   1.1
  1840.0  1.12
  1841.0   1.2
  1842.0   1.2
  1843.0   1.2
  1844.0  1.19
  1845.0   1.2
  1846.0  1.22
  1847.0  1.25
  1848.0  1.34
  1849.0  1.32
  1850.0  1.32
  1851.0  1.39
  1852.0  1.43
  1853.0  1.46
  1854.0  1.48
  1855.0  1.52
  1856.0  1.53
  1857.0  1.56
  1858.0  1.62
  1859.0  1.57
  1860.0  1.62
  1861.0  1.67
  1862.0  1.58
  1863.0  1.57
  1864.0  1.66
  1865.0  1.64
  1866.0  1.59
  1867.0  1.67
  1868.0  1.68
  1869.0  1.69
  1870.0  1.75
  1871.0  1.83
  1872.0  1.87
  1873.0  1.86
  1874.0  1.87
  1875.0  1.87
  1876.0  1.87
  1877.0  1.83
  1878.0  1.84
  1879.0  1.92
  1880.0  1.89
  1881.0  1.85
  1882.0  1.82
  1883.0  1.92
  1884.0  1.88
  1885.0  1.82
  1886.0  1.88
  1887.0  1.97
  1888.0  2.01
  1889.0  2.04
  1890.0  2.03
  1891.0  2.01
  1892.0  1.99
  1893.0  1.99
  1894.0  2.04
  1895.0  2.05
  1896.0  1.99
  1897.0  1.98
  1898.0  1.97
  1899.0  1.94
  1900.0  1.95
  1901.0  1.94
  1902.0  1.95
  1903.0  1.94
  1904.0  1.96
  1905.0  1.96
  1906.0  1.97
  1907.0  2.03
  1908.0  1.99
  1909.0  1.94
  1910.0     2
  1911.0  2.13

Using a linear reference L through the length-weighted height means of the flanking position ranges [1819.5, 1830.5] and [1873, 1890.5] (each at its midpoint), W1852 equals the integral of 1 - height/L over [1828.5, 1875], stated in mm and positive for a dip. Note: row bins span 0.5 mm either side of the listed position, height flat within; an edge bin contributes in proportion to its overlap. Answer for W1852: 5.8 mm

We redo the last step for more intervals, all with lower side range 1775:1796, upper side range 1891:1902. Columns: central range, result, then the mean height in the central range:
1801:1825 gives 2.39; 1.61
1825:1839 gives 4.99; 1.18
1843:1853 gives 3.07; 1.3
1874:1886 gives 0.50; 1.87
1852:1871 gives 2.99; 1.6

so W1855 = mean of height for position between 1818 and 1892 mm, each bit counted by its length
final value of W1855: 1.53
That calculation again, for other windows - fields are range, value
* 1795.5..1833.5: 1.54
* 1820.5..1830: 1.35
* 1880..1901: 1.95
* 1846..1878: 1.61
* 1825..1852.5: 1.22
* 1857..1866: 1.61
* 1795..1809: 1.74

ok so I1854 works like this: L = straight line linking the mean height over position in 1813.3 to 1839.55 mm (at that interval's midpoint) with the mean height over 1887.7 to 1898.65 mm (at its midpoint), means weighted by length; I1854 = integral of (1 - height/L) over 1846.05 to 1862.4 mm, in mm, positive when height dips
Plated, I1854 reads 1.5 mm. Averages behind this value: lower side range 1.33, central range 1.47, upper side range 2.01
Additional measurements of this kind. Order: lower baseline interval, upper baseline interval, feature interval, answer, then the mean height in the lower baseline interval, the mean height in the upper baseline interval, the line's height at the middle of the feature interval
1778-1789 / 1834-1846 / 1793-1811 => -2.1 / 1.74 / 1.16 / 1.55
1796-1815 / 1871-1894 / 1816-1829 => 2.4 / 1.7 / 1.91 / 1.75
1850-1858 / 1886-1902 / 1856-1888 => -1.0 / 1.48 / 1.99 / 1.71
